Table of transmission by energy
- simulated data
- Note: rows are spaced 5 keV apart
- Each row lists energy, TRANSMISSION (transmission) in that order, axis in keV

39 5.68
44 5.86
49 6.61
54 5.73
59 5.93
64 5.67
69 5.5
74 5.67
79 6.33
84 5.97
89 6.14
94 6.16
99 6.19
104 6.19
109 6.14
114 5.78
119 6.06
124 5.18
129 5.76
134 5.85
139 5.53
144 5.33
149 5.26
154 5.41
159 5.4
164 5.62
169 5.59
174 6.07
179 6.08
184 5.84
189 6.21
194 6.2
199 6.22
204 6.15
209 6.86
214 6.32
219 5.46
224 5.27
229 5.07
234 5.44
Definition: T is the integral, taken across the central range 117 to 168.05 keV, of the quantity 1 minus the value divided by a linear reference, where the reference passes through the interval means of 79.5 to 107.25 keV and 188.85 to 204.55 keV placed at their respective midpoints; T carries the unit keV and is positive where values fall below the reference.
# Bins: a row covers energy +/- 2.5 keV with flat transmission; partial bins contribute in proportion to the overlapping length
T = 5.2 keV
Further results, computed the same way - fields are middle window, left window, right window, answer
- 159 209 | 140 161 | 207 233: -4.1 keV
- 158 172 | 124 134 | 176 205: 0.8 keV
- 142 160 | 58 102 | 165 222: 2.0 keV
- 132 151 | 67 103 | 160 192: 1.4 keV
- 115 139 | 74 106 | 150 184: 0.9 keV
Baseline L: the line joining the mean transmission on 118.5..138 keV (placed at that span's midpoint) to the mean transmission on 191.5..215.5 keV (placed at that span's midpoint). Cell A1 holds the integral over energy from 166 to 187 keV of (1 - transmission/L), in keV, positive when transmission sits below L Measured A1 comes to 0.7 keV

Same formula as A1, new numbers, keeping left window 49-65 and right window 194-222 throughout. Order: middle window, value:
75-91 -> -0.4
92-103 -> -0.3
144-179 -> 3.0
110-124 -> 0.5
